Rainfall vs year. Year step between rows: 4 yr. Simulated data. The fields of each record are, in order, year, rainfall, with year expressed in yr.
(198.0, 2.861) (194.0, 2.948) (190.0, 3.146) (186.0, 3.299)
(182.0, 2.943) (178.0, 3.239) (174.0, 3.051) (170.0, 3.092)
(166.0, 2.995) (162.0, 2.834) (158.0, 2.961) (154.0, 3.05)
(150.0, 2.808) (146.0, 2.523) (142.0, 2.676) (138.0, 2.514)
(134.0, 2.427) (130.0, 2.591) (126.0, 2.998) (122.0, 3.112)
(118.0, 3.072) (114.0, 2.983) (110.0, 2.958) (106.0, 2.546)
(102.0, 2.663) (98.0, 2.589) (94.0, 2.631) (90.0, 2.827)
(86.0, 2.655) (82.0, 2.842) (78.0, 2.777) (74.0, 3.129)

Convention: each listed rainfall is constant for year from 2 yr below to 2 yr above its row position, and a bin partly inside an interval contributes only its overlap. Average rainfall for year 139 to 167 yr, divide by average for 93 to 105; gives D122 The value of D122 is 1.1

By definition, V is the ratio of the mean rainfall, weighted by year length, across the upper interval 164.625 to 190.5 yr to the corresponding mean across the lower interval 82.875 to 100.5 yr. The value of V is 1.2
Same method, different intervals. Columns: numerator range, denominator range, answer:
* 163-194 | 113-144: 1.11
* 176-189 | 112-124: 1.03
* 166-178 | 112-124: 1.01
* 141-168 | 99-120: 1.00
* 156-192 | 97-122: 1.08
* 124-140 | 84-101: 0.98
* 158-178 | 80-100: 1.11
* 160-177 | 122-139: 1.12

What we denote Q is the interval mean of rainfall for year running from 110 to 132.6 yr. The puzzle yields 2.94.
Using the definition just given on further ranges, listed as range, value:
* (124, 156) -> 2.7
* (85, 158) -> 2.76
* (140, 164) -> 2.81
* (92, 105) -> 2.62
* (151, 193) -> 3.05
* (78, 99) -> 2.72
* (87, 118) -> 2.76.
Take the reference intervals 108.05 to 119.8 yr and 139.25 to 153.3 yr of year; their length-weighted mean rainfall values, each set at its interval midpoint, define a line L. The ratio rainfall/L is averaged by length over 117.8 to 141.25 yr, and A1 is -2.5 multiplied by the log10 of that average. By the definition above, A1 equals 0.04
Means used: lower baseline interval 3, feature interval 2.76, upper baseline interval 2.7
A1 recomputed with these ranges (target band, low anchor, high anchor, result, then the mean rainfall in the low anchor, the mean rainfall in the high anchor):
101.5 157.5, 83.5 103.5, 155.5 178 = 0.02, 2.68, 3.01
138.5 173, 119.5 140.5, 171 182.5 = 0.03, 2.74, 3.1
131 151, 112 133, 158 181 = 0.15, 2.93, 3.03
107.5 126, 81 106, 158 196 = -0.09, 2.68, 3.06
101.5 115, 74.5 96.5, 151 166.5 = 0.01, 2.77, 2.95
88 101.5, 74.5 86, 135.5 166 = 0.05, 2.82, 2.78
